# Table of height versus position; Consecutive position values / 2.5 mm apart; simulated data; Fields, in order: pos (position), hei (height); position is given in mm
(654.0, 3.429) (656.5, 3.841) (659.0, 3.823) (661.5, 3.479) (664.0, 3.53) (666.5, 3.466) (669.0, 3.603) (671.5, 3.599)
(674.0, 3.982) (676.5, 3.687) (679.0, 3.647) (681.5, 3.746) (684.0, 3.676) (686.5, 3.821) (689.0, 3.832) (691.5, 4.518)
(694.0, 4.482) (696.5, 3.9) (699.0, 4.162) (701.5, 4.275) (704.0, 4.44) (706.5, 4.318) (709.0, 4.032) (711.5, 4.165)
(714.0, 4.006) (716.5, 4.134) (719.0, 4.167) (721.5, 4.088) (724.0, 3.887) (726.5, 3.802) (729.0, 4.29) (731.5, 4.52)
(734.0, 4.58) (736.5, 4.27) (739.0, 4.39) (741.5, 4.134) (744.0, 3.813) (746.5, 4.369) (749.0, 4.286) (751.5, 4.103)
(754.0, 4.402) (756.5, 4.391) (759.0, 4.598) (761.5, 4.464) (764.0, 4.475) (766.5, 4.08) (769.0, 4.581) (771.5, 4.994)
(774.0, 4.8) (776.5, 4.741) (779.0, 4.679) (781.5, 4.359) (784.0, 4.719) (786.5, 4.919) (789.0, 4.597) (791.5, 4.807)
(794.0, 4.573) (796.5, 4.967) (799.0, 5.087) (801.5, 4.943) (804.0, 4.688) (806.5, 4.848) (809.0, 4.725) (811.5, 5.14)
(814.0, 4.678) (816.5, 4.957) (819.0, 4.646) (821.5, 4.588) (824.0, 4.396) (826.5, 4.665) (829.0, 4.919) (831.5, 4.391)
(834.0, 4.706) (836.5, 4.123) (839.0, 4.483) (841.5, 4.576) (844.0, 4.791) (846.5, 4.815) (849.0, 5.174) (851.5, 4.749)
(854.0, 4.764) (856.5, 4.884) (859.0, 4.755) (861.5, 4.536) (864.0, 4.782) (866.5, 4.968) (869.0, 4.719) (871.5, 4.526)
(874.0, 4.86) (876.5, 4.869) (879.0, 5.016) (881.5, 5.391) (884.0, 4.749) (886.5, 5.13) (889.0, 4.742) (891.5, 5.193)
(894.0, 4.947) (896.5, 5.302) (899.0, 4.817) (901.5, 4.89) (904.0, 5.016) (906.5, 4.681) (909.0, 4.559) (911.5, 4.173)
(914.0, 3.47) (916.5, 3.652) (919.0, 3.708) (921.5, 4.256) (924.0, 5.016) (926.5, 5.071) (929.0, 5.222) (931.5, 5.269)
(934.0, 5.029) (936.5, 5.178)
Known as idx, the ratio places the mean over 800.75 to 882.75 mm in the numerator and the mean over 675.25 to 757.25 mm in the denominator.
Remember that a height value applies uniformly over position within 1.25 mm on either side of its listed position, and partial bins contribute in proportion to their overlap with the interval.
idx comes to 1.15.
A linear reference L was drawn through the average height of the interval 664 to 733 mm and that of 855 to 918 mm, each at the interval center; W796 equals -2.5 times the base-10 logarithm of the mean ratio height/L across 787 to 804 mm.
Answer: -0.10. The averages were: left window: 4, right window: 4.74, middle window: 4.82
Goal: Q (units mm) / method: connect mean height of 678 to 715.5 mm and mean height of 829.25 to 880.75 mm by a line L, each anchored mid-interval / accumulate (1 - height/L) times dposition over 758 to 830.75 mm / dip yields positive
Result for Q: -3.7 mm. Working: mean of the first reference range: 4.07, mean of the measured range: 4.71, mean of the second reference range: 4.73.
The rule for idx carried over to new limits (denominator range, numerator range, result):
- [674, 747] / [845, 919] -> 1.16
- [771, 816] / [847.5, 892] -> 1.02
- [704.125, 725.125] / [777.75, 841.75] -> 1.14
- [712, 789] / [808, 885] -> 1.09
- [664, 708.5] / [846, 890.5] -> 1.23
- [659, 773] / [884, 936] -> 1.15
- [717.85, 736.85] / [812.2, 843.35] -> 1.10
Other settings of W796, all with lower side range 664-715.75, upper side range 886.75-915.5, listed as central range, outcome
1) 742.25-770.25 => -0.032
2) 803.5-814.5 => -0.106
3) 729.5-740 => -0.079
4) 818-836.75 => -0.030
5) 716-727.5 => 0.016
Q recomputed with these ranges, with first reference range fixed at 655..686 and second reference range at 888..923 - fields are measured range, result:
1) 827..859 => -2.94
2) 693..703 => -1.14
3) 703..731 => -2.08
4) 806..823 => -2.39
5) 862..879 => -1.50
